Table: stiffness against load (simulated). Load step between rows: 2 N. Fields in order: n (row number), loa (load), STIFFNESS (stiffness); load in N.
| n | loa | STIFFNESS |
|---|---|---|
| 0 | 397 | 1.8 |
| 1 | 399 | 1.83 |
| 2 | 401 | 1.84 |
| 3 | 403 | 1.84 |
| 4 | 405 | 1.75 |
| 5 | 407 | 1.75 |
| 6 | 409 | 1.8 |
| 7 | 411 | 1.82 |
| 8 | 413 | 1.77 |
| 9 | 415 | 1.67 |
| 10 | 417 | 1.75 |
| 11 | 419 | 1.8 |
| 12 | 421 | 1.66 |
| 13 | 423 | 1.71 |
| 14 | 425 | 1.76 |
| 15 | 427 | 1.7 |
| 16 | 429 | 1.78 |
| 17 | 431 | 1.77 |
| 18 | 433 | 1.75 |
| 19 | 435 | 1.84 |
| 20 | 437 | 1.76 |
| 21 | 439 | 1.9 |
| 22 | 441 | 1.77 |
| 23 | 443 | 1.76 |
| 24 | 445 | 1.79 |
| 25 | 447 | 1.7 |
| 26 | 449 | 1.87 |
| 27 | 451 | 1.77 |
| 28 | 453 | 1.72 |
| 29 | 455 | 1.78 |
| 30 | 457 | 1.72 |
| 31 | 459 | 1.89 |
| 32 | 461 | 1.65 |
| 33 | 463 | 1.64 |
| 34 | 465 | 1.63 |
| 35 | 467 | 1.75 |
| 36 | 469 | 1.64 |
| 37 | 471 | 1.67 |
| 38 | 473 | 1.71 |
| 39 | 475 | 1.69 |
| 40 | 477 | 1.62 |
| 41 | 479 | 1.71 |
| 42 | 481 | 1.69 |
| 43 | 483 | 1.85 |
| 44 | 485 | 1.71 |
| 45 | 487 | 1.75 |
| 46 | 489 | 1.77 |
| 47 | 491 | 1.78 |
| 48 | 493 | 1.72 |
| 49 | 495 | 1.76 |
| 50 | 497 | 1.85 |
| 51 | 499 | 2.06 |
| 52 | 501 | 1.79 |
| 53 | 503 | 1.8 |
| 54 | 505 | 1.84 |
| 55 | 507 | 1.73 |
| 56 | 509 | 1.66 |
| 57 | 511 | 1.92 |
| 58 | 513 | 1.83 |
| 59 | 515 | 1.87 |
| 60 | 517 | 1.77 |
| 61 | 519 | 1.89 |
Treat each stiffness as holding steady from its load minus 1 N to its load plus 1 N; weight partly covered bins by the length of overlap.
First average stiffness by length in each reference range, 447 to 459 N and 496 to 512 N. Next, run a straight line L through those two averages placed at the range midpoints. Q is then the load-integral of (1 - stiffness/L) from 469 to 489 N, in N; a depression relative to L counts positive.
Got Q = 1.04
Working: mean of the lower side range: 1.78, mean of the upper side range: 1.83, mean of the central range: 1.71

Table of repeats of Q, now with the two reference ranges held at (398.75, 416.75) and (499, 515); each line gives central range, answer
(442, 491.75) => 2.0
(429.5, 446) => 0.0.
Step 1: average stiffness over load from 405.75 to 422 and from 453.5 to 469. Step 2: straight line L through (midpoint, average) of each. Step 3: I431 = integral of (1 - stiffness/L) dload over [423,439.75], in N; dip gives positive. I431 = -0.4 N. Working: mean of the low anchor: 1.75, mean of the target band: 1.78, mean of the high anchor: 1.72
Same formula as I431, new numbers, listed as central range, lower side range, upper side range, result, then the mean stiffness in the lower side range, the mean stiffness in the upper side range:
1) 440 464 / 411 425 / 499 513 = 0.1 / 1.74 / 1.81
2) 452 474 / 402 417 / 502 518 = 1.0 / 1.77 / 1.8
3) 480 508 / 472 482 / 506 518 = -0.9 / 1.68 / 1.8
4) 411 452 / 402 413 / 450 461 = 0.3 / 1.79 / 1.76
